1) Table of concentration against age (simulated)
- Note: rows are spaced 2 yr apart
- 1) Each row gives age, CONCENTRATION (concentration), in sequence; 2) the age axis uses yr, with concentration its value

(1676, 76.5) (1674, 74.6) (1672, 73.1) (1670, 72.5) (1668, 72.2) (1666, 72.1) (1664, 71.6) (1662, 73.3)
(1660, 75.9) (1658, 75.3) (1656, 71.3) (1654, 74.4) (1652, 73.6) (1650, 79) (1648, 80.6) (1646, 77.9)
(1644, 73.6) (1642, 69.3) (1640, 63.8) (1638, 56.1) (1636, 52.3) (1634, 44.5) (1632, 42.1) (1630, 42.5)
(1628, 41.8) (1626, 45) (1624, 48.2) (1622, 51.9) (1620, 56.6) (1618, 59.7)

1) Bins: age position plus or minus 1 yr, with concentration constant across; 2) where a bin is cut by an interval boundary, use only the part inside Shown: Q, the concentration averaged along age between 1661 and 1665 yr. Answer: 72.4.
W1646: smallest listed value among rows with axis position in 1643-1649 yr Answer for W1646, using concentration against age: 73.6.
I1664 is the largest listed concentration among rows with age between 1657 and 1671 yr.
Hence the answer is 75.9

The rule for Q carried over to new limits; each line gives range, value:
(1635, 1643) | 60.4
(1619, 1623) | 54.2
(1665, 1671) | 72.3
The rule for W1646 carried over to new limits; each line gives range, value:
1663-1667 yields 71.6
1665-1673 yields 72.1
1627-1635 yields 41.8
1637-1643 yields 56.1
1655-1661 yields 71.3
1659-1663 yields 73.3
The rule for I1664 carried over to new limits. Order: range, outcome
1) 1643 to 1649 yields 80.6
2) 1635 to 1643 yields 69.3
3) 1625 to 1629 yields 45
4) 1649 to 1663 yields 79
